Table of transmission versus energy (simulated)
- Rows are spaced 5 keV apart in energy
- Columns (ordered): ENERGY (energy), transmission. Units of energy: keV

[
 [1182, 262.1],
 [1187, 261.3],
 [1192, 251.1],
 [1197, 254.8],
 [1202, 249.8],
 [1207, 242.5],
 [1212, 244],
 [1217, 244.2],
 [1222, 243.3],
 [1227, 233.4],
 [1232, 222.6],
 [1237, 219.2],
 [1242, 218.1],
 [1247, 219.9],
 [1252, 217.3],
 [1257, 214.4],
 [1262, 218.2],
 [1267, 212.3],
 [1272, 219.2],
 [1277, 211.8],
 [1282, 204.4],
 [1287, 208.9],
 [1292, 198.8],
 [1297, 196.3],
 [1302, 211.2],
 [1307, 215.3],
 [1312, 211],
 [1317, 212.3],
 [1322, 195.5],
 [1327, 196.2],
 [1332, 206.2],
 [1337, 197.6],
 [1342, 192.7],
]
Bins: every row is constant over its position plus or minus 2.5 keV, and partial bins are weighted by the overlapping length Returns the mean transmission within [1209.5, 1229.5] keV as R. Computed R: 241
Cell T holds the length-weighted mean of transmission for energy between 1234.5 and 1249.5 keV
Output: 219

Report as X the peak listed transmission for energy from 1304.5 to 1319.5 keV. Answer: 215.3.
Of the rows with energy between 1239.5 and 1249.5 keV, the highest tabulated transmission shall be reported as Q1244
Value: 219.9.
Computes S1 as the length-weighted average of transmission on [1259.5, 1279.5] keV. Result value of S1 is 215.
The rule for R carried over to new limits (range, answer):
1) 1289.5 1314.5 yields 207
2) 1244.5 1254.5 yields 219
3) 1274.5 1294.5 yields 206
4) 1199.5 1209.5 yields 246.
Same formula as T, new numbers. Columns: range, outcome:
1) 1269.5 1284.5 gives 212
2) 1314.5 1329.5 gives 201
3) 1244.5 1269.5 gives 216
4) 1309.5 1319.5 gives 212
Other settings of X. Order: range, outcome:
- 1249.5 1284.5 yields 219.2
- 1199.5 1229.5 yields 249.8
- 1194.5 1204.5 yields 254.8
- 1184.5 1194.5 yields 261.3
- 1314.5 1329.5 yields 212.3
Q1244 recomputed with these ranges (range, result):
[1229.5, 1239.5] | 222.6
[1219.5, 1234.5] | 243.3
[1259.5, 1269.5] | 218.2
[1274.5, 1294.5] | 211.8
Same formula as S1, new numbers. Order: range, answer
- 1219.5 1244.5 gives 227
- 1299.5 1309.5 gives 213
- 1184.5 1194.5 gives 256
